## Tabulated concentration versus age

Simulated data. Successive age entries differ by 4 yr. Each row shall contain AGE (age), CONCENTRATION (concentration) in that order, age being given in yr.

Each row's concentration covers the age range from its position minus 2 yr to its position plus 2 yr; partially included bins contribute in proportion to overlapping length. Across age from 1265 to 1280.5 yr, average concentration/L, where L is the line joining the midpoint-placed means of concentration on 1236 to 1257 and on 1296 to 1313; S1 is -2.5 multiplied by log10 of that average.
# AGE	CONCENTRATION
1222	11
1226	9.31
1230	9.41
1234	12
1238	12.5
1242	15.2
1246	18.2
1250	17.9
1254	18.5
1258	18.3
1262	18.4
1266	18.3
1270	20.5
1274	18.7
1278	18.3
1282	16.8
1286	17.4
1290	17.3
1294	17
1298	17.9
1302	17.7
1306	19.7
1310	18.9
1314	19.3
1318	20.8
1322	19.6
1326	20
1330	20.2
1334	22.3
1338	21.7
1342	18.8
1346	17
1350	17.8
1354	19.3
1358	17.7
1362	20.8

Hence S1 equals -0.09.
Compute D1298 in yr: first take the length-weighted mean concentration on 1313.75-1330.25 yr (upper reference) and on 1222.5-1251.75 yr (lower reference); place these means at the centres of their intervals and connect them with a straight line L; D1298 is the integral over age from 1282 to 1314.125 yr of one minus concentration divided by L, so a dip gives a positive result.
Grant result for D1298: 0.3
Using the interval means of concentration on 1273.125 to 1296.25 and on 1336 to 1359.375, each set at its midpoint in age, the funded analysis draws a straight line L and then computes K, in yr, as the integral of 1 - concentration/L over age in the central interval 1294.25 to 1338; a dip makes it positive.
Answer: -3.6 yr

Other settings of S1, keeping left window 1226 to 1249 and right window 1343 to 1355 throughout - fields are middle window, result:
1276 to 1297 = -0.135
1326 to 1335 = -0.208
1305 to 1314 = -0.179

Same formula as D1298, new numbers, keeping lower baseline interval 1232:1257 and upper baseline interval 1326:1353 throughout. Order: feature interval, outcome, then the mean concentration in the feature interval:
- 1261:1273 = -1.7 yr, 19.1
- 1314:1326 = -0.7 yr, 20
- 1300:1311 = -0.3 yr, 18.8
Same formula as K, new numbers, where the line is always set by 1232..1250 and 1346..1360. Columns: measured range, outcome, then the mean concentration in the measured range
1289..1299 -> -0.60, 17.4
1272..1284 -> -1.52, 17.9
